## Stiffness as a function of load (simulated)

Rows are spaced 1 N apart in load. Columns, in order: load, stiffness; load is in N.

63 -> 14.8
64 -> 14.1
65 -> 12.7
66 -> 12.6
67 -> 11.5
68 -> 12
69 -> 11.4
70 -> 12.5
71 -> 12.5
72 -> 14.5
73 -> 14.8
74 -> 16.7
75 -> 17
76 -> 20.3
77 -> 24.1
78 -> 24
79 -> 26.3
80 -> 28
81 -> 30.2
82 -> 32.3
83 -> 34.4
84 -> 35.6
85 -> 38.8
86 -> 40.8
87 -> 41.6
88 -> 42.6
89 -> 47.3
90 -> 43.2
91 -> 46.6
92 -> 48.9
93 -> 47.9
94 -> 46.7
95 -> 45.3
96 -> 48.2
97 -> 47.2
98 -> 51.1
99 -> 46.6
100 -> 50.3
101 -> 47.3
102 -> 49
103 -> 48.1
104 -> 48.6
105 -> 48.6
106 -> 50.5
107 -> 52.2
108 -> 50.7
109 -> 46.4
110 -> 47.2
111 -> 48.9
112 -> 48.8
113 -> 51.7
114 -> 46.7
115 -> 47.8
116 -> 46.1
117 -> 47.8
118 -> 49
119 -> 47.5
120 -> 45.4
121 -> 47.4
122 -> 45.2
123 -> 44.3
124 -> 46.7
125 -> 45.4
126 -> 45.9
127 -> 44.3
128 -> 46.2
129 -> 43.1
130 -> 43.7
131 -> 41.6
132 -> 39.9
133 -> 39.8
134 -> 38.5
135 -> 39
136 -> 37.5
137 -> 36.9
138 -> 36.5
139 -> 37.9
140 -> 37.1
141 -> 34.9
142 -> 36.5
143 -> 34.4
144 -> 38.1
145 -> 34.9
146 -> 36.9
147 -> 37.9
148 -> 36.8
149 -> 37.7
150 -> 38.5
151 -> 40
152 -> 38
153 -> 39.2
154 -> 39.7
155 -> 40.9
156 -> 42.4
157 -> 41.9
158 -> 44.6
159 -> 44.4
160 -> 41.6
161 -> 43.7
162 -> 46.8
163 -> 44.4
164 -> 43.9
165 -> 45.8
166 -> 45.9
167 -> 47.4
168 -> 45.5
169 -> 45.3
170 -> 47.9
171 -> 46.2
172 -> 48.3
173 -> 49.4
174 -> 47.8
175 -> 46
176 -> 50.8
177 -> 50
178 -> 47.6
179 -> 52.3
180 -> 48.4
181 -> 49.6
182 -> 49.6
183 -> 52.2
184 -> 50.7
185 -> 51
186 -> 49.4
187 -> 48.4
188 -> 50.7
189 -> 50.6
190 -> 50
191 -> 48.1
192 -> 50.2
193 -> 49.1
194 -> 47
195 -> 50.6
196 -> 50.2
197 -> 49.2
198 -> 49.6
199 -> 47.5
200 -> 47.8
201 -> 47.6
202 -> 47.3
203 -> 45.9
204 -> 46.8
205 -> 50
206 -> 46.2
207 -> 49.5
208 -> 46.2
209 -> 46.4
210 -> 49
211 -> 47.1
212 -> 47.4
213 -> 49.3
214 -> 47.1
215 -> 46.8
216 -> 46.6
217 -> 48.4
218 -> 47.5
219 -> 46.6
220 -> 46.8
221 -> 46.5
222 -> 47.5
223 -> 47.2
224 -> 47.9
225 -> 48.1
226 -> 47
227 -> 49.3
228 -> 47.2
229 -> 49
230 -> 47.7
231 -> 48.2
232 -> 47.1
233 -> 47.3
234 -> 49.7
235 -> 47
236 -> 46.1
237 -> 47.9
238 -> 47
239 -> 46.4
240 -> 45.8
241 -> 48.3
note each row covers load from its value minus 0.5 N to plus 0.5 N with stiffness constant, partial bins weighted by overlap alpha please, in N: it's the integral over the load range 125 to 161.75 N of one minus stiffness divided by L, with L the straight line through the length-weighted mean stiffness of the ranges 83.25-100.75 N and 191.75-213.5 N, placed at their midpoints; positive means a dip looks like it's 5.2 N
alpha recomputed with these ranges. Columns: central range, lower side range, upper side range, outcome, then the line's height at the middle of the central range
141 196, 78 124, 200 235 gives 1.7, 46.4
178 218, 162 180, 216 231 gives -1.0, 47.5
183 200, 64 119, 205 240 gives -1.7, 45.1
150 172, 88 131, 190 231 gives 1.9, 47.6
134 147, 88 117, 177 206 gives 3.1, 48.5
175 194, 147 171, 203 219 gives -2.0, 45.1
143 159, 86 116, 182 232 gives 2.9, 48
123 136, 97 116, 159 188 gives 1.5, 48.4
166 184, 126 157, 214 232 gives -2.5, 42.6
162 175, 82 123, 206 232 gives 0.2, 47.1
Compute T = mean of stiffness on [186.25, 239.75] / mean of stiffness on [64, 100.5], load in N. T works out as 1.5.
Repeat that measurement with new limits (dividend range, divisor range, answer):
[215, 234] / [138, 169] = 1.17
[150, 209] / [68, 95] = 1.53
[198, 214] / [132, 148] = 1.28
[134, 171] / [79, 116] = 0.90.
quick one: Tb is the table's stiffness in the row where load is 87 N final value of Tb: 41.6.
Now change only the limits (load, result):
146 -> 36.9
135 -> 39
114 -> 46.7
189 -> 50.6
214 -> 47.1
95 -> 45.3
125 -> 45.4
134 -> 38.5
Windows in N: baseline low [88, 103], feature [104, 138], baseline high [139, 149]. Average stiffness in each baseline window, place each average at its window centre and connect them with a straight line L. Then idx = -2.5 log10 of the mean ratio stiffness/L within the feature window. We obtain -0.09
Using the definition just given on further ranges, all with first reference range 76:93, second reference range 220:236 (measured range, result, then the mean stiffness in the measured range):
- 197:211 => -0.04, 47.7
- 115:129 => -0.17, 46.2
